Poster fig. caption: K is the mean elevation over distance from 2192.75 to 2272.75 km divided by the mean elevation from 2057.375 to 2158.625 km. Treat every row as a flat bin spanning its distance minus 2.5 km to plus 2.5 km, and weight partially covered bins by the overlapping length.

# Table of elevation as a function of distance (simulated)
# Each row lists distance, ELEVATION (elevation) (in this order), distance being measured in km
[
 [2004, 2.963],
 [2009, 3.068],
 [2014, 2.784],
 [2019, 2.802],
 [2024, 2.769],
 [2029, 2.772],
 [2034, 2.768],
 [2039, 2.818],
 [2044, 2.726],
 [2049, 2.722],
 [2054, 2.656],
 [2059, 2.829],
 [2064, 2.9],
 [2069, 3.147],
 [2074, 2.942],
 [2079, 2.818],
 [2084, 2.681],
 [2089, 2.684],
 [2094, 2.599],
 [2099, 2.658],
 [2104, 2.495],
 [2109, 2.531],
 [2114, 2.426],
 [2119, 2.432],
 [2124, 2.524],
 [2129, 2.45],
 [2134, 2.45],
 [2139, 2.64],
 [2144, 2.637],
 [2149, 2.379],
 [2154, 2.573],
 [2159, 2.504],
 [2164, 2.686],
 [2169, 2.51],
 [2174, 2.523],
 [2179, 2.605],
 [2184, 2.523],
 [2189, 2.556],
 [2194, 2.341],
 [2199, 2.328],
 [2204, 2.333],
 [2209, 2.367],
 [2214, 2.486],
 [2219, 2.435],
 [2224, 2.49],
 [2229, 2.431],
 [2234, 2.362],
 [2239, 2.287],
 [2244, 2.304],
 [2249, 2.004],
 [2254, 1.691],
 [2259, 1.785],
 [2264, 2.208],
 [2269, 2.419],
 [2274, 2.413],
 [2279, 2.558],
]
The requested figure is 0.86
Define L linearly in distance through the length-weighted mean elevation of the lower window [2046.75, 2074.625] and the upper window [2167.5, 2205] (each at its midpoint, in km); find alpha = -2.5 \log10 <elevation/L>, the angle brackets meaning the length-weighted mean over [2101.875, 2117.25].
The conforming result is 0.095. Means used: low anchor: 2.86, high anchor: 2.47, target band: 2.48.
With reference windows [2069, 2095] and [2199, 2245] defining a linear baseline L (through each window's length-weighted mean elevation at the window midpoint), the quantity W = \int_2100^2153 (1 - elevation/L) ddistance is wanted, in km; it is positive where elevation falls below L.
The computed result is 3.2 km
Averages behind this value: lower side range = 2.79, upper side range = 2.39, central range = 2.5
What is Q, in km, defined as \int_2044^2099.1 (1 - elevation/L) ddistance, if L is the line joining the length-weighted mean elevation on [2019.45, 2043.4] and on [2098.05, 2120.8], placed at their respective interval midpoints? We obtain -3.2 km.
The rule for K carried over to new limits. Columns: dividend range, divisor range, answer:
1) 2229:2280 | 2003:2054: 0.79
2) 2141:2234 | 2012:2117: 0.91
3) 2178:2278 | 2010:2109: 0.84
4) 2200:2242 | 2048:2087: 0.84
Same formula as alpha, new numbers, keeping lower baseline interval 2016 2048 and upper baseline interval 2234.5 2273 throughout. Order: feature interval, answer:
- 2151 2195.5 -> -0.08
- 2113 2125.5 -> 0.03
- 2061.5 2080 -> -0.12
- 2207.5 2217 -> -0.09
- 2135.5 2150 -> -0.05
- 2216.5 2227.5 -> -0.11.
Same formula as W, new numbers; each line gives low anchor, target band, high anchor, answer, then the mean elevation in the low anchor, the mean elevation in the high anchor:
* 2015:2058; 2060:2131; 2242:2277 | -2.1 km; 2.76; 2.12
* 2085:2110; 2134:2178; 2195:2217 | -1.3 km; 2.6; 2.38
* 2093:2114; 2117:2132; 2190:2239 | 0.3 km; 2.55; 2.4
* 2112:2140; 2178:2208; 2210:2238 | 0.1 km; 2.48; 2.43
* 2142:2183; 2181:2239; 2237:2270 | -2.9 km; 2.55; 2.08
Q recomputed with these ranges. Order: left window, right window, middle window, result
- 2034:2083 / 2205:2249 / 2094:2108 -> 0.7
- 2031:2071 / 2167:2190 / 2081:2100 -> 0.5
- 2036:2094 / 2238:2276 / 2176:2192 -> -1.1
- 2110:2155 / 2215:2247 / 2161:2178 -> -0.8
